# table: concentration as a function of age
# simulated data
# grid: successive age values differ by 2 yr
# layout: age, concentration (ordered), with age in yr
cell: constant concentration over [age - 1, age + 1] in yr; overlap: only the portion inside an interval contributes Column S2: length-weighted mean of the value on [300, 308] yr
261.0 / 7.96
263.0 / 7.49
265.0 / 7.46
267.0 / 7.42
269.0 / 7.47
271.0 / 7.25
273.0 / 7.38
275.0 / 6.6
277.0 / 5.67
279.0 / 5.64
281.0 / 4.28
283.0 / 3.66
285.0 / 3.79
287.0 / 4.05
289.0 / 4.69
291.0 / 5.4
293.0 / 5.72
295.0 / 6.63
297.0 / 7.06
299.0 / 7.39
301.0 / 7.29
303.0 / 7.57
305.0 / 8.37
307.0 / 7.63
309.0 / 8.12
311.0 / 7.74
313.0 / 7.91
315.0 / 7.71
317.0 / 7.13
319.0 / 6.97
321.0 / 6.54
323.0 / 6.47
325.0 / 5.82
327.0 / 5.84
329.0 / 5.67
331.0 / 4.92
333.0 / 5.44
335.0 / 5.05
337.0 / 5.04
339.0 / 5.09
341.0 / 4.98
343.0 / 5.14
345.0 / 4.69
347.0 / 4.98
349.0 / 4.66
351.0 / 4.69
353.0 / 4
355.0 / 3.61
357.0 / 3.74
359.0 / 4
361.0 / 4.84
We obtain 7.71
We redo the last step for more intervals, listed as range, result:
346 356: 4.39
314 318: 7.42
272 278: 6.55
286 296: 5.3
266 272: 7.38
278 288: 4.28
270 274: 7.31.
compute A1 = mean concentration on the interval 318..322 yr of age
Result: 6.75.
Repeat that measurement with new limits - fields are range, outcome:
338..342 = 5.04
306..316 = 7.82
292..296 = 6.17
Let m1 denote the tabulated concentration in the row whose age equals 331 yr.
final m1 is 4.92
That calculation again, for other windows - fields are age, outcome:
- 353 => 4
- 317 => 7.13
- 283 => 3.66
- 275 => 6.6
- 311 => 7.74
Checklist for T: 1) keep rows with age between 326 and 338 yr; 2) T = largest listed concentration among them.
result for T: 5.84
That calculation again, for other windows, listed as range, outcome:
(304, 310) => 8.37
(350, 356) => 4.69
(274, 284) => 6.6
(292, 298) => 7.06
